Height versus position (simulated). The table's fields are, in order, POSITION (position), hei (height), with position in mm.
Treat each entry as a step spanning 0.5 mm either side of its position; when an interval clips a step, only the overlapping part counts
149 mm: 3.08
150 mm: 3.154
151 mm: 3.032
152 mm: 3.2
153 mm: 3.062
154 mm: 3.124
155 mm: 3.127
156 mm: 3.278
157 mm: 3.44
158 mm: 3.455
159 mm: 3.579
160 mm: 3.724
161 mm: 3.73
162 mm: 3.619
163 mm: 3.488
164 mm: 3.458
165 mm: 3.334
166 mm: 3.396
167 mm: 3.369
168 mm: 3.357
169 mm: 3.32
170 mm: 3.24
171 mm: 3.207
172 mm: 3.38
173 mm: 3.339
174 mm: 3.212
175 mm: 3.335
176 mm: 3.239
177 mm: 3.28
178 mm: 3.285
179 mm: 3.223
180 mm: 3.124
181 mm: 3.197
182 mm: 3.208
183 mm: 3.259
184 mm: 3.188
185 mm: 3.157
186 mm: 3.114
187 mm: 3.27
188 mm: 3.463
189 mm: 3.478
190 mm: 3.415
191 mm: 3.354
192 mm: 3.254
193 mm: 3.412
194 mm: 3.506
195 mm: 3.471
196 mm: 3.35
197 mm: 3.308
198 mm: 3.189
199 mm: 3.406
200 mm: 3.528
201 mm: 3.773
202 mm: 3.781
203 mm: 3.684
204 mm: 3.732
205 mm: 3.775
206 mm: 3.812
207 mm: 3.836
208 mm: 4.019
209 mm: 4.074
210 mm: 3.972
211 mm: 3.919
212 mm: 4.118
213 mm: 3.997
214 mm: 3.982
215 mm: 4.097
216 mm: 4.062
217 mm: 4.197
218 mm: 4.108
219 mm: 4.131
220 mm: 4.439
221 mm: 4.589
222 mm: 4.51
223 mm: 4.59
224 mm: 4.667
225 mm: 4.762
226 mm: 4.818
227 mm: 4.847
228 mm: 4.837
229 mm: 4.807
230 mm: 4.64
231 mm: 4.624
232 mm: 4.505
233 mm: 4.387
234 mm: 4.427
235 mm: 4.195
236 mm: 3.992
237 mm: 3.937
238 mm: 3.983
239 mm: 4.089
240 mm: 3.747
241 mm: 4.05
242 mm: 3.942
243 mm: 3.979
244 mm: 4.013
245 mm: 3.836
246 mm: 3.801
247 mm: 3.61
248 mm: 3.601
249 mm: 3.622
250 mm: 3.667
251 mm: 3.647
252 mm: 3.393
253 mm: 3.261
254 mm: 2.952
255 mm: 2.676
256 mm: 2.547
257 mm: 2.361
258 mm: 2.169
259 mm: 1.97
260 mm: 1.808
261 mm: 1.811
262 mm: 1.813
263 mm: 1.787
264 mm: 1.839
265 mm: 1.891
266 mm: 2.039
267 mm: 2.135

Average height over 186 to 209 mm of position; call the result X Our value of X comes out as 3.54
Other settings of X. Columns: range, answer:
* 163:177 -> 3.33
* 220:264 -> 3.69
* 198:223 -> 3.98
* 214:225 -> 4.34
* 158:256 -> 3.74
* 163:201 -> 3.32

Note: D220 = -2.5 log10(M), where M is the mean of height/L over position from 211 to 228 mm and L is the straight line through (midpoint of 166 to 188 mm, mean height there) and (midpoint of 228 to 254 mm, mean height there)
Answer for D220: -0.17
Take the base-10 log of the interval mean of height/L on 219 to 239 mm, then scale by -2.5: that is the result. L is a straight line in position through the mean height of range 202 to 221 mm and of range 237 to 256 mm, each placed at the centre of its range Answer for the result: -0.17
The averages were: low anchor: 4.01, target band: 4.48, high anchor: 3.64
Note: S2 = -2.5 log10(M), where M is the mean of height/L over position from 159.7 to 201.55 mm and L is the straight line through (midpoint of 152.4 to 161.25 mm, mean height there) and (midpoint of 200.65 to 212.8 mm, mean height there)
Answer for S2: 0.08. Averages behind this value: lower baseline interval 3.38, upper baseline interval 3.88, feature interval 3.35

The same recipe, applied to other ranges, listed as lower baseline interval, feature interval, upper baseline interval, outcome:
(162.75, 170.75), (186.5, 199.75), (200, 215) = 0.10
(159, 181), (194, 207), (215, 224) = 0.11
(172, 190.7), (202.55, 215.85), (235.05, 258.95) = -0.17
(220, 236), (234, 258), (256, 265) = -0.15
